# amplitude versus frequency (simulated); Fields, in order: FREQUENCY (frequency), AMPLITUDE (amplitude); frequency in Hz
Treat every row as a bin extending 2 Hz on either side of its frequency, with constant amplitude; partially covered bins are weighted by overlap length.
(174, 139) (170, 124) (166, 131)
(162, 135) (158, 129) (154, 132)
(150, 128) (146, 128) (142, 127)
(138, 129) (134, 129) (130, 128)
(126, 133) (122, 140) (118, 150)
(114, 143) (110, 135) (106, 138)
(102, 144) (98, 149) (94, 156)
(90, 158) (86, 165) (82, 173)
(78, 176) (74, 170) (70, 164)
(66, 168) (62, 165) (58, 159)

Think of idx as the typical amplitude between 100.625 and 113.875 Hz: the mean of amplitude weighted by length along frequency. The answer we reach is 139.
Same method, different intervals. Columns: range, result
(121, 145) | 130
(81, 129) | 148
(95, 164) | 135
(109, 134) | 138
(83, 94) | 162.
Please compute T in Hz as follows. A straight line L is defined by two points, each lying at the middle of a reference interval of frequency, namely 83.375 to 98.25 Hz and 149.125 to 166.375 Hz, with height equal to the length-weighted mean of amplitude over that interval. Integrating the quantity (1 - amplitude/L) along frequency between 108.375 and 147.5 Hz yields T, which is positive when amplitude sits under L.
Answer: 2.5 Hz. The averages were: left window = 159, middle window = 134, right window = 131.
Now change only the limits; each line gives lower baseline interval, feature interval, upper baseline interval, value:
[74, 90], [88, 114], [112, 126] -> 1.6 Hz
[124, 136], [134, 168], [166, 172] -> -0.5 Hz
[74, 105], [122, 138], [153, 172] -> 1.4 Hz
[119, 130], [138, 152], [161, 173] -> 0.6 Hz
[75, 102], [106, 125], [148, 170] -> 1.1 Hz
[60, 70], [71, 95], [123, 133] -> -1.6 Hz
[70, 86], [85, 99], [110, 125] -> 0.3 Hz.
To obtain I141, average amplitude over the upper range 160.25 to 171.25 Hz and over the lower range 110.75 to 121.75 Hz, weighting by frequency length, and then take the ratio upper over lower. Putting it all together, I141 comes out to 0.9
